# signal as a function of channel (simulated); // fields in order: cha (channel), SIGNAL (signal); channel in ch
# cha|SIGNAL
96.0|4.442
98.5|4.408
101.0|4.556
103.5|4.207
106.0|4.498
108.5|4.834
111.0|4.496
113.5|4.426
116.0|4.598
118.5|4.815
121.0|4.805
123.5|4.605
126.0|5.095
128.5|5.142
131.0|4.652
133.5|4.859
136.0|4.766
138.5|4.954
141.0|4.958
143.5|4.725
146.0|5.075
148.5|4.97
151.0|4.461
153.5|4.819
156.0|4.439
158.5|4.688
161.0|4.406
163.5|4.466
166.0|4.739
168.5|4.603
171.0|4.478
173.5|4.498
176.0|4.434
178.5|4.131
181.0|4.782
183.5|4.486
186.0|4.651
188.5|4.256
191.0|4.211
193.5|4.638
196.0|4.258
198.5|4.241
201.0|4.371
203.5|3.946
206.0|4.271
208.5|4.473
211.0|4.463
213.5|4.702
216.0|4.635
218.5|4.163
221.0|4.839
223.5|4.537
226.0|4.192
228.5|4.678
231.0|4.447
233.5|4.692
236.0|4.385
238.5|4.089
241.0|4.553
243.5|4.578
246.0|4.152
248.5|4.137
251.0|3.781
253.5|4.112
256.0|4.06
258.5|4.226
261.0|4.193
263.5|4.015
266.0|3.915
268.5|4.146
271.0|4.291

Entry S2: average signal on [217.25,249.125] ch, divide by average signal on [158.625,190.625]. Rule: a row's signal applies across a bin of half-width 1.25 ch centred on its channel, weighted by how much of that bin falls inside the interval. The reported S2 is 0.98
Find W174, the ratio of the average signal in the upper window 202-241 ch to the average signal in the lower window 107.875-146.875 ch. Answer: 0.93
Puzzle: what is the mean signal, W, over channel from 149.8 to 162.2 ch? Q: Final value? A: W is 4.56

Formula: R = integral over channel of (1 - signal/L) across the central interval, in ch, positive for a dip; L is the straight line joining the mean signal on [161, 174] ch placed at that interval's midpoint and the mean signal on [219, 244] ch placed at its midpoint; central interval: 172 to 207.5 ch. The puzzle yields 1.21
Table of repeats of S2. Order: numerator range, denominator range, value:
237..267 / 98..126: 0.90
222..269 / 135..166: 0.90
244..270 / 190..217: 0.93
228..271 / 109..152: 0.88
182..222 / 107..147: 0.92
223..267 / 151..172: 0.93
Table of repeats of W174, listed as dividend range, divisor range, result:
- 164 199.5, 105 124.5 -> 0.96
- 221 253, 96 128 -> 0.95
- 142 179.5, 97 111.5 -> 1.02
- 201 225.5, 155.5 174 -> 0.98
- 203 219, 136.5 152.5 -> 0.91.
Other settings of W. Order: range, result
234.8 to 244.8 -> 4.4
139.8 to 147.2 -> 4.92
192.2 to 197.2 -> 4.45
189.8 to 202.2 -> 4.34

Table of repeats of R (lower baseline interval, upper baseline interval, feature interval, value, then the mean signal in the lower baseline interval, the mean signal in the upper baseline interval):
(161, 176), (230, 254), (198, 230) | -0.3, 4.53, 4.3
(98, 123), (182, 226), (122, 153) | -2.2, 4.57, 4.42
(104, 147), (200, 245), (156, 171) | 0.3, 4.77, 4.44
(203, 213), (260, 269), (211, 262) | -1.9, 4.34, 4.06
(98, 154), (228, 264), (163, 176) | 0.0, 4.73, 4.27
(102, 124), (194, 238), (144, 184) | -0.8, 4.59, 4.43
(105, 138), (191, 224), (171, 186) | 0.1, 4.74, 4.42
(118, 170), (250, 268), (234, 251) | -0.6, 4.76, 4.05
